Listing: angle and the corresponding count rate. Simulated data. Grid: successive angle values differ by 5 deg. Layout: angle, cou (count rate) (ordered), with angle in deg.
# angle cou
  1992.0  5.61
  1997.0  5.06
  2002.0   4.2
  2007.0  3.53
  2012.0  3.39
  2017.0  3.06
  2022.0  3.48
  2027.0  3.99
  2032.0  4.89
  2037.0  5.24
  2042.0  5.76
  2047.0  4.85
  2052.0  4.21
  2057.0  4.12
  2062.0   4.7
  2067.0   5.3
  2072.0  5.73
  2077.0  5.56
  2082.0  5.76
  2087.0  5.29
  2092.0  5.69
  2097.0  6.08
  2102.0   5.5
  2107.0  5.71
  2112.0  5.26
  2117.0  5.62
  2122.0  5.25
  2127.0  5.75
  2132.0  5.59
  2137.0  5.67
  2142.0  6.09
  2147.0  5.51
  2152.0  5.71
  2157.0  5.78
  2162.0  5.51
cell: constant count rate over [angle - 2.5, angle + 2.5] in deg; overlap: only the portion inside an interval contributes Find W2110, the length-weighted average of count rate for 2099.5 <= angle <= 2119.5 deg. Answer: 5.52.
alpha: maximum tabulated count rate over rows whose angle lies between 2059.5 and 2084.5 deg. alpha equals 5.76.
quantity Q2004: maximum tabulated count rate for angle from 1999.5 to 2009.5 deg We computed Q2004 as 4.2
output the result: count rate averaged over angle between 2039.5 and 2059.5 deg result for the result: 4.74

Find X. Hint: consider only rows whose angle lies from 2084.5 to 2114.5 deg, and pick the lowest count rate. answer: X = 5.26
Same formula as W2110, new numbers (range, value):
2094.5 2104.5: 5.79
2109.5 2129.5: 5.47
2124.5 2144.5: 5.78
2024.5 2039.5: 4.71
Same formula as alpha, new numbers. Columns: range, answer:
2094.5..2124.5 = 6.08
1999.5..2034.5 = 4.89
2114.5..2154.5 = 6.09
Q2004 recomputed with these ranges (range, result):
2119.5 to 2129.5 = 5.75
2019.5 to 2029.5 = 3.99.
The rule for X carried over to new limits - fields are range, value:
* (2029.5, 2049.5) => 4.85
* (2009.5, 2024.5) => 3.06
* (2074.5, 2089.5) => 5.29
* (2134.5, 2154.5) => 5.51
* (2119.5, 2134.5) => 5.25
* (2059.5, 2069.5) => 4.7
